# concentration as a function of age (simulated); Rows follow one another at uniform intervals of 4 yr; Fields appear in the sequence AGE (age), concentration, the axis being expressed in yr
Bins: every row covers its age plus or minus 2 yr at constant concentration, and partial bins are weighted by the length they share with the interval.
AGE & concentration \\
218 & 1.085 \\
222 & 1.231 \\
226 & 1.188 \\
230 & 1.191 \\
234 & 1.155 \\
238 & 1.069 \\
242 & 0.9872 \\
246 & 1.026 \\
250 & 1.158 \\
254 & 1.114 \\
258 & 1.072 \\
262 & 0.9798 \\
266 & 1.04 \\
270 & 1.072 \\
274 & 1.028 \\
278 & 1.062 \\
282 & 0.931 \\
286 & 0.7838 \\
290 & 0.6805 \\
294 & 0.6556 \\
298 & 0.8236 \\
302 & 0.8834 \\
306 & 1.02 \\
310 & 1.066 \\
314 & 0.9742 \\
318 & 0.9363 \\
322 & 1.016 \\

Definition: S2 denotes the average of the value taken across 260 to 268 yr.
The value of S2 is 1.01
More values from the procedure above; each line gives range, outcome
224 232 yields 1.19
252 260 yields 1.09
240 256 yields 1.07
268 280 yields 1.05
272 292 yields 0.897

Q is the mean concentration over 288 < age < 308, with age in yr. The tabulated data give 0.813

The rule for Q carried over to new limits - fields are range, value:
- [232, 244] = 1.07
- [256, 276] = 1.04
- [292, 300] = 0.74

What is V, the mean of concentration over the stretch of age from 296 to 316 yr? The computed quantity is 0.953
